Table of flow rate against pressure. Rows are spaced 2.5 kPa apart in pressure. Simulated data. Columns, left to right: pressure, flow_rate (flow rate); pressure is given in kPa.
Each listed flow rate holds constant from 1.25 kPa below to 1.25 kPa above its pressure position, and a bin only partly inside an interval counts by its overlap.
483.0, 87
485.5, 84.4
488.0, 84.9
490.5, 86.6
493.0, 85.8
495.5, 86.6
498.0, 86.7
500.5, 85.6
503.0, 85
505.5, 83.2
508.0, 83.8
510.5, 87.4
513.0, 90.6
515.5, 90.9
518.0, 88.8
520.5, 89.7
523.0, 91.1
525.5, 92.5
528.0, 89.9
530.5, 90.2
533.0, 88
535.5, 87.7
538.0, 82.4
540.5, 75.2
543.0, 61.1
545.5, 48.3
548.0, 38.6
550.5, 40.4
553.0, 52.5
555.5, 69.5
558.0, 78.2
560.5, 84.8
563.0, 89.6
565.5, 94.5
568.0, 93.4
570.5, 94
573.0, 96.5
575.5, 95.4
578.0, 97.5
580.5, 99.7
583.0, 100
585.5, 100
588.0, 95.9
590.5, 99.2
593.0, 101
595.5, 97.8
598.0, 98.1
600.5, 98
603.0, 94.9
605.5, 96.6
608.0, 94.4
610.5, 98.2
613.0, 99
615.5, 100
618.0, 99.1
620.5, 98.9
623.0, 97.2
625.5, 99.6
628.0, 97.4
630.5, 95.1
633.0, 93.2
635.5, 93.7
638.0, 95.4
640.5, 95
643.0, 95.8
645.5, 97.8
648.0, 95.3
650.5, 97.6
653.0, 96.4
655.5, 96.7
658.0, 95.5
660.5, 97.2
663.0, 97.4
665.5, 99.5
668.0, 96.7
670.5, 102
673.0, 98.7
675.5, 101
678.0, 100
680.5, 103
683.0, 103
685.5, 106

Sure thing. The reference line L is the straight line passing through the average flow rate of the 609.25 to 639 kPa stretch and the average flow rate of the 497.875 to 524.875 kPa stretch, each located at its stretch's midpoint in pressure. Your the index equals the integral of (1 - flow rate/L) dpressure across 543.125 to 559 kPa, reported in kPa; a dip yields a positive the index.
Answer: 6.35 kPa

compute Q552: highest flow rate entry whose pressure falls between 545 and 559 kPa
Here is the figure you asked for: 78.2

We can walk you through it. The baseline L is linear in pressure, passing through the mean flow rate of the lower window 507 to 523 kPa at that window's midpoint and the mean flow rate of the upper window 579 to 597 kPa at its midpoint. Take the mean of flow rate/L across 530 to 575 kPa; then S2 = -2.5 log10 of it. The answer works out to 0.23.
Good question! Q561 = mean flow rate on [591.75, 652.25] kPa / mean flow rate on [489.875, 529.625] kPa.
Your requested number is 1.11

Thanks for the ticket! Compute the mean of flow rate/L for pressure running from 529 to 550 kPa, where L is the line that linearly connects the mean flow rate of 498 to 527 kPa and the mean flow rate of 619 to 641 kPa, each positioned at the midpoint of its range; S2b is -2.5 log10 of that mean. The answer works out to 0.26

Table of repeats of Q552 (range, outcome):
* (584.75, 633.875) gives 101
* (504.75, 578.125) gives 97.5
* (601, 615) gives 99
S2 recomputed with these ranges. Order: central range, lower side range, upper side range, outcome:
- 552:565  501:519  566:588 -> 0.227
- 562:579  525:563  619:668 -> -0.199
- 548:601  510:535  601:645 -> 0.067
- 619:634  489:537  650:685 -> -0.010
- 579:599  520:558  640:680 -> -0.188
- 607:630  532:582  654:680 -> -0.098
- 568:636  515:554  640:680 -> -0.119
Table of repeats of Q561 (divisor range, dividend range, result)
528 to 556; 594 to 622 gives 1.44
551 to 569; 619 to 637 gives 1.23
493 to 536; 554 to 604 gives 1.06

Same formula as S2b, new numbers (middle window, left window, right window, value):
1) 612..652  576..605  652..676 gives 0.01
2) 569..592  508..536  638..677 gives -0.05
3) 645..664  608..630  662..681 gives 0.03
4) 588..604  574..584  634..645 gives -0.01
